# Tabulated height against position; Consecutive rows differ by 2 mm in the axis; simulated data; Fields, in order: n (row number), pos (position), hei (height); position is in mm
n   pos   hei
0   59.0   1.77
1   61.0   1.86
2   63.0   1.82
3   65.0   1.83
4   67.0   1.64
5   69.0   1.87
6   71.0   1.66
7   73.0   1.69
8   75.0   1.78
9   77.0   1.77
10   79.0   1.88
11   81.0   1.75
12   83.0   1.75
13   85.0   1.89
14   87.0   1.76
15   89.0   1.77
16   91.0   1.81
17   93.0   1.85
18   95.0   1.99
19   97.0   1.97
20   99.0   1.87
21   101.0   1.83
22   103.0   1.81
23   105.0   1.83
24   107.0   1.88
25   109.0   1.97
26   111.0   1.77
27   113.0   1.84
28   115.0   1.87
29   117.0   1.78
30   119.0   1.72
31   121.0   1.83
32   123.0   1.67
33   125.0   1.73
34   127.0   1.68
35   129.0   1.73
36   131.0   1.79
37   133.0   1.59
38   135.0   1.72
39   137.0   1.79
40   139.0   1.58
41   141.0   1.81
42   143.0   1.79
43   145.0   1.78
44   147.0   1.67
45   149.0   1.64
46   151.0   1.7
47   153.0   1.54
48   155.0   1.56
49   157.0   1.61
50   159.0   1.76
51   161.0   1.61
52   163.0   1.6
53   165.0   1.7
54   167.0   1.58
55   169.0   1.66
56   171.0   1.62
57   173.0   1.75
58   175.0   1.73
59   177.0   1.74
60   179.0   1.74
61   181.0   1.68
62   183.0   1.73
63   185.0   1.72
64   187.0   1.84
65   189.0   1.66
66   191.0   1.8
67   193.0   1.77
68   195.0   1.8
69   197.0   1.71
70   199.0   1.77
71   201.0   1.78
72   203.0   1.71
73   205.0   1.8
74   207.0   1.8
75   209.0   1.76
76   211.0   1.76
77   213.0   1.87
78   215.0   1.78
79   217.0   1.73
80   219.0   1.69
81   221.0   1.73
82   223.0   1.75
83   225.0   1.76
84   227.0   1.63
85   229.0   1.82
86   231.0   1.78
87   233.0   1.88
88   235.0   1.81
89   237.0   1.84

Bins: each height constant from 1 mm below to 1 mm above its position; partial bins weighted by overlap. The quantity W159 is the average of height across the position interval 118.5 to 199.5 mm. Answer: 1.7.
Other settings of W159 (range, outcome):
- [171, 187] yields 1.73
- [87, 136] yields 1.8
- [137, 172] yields 1.66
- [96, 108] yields 1.86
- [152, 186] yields 1.67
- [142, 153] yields 1.7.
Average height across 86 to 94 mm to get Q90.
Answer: 1.8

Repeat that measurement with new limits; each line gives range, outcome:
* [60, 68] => 1.79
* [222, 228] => 1.71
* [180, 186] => 1.71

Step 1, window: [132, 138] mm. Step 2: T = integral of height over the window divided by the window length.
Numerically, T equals 1.7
